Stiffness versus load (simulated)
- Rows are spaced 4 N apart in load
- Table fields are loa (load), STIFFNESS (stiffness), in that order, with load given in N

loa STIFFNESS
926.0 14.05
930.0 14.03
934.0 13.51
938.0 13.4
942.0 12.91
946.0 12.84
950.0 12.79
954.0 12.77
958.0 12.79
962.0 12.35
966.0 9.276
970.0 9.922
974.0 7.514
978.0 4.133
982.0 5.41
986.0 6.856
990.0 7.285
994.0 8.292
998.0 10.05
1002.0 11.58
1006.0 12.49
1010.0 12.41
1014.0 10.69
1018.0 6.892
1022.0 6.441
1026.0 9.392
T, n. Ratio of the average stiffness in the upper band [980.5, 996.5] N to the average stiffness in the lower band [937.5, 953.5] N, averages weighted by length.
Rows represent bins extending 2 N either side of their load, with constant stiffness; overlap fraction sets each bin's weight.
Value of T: 0.5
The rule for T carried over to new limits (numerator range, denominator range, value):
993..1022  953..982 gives 1.08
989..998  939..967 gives 0.67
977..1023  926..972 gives 0.70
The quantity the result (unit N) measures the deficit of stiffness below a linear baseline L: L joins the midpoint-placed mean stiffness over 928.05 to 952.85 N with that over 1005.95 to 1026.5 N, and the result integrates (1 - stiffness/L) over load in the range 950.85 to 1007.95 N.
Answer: 9.5 N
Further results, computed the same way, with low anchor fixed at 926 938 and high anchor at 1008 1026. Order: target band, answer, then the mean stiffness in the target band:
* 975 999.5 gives 8.48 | 6.96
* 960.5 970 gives 1.12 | 10.5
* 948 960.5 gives -0.22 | 12.8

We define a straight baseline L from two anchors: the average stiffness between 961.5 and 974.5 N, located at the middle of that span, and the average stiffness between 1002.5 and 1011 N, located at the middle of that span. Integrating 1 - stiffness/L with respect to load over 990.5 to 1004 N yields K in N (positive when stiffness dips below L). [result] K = 2.3 N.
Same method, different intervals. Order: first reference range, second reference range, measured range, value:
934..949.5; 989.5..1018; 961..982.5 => 6.8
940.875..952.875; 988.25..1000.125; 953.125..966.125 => -0.4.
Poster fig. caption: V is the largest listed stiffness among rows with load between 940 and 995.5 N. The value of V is 12.91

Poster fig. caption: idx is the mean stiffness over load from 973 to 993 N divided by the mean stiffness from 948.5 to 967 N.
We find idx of 0.5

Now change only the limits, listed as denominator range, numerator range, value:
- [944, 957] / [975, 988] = 0.44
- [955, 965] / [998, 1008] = 0.95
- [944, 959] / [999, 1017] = 0.89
